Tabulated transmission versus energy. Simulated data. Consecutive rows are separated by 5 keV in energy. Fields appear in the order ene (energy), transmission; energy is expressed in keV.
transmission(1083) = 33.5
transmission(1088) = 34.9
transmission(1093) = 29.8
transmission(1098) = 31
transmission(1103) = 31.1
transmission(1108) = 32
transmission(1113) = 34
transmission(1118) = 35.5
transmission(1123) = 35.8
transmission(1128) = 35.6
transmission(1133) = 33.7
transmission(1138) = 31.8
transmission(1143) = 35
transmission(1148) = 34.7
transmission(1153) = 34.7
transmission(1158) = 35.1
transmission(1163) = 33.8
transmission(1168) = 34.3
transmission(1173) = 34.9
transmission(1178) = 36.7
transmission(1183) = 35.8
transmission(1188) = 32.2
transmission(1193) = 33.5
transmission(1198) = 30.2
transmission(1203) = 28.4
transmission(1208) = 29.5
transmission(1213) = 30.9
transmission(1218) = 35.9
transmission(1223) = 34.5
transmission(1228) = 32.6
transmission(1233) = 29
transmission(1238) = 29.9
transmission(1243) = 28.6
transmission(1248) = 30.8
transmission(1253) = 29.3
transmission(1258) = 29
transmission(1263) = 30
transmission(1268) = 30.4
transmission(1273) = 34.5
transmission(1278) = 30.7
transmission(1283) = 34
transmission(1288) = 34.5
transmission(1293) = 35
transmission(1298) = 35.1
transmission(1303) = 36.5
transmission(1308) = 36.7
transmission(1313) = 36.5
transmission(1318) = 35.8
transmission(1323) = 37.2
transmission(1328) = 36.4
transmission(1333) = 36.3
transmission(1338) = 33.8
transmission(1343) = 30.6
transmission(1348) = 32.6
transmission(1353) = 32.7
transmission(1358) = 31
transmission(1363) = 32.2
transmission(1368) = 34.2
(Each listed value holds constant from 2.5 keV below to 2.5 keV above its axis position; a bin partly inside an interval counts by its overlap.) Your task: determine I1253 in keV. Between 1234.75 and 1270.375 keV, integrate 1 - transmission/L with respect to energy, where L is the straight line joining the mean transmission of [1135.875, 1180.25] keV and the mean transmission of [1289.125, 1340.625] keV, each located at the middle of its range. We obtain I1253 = 5.7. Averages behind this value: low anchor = 34.6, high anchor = 35.9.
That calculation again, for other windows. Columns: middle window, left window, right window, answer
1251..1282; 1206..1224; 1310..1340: 3.1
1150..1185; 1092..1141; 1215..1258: -2.9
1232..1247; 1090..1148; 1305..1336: 2.5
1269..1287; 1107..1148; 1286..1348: 1.1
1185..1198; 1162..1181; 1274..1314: 0.9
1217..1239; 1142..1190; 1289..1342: 1.8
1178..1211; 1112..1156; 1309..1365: 2.4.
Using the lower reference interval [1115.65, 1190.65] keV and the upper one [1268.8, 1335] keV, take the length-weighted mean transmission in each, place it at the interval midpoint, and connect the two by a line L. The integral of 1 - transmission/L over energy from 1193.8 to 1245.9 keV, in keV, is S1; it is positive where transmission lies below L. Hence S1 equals 5.8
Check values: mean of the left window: 34.6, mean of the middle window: 31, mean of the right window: 35.2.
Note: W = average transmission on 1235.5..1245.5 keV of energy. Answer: 29.2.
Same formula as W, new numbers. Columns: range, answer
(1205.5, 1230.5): 32.7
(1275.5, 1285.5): 32.4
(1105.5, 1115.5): 33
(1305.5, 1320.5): 36.3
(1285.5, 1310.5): 35.6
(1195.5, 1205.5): 29.3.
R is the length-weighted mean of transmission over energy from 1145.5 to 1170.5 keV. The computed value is 34.5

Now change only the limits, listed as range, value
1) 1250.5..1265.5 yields 29.4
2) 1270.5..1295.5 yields 33.7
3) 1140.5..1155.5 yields 34.8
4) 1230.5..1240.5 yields 29.4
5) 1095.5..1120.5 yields 32.7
